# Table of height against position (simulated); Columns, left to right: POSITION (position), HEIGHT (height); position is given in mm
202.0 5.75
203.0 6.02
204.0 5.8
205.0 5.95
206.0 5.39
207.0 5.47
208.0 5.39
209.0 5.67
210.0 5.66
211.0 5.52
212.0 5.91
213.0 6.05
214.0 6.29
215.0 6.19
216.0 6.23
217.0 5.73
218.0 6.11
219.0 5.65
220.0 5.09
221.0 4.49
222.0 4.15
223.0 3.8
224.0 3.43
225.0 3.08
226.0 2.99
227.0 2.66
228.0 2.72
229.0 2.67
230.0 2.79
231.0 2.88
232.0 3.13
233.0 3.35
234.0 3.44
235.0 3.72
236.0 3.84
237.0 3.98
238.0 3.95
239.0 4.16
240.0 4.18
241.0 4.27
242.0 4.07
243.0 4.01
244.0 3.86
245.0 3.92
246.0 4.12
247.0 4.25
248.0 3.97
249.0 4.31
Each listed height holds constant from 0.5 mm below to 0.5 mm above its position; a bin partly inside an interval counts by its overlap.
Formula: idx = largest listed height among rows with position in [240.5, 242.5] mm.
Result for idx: 4.27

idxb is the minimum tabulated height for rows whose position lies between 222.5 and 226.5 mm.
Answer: 2.99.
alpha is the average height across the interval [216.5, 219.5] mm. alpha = 5.83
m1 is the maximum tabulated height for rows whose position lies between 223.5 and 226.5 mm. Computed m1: 3.43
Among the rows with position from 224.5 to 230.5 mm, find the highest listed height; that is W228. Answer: 3.08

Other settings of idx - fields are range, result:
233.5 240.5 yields 4.18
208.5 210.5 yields 5.67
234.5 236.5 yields 3.84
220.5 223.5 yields 4.49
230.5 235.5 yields 3.72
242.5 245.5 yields 4.01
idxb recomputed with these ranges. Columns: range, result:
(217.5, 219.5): 5.65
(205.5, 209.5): 5.39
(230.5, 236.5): 2.88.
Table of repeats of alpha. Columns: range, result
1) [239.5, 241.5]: 4.22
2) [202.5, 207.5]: 5.73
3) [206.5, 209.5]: 5.51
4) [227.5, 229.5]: 2.7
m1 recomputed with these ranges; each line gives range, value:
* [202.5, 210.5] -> 6.02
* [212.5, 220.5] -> 6.29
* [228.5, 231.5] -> 2.88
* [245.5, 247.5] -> 4.25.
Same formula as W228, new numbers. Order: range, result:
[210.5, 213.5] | 6.05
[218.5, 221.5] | 5.65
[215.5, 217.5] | 6.23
